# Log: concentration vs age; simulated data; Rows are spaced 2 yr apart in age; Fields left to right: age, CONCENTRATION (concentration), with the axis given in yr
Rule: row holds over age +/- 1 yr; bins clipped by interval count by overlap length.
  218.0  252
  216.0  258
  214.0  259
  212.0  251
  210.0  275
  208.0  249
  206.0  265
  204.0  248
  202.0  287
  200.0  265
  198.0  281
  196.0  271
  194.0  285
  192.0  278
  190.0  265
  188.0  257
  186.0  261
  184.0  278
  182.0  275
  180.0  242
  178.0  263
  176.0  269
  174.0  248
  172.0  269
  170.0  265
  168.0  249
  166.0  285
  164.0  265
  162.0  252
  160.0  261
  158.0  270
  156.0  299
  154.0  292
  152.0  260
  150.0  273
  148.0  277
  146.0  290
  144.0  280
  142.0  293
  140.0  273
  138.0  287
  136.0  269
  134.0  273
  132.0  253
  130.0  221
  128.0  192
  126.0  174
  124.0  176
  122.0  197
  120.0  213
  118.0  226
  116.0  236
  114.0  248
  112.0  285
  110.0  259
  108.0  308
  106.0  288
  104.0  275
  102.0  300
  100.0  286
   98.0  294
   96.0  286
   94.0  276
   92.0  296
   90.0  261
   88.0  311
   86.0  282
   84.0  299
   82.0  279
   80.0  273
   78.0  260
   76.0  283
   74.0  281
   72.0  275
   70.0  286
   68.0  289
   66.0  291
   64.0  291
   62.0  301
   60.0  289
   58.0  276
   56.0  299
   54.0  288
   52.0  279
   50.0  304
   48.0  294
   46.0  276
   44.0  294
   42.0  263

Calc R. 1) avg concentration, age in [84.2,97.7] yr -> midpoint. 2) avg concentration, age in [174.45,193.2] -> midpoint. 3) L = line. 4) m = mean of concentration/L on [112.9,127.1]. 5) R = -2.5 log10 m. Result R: 0.31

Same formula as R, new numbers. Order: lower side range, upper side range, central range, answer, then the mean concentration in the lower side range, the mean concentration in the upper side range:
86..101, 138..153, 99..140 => 0.14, 287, 279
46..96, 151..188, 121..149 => 0.11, 286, 267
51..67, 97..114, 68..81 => 0.04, 289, 285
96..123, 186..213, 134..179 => -0.03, 264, 267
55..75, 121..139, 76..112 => -0.10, 288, 227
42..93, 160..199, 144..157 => -0.04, 286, 266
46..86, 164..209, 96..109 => -0.04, 286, 266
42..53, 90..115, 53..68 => -0.02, 287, 283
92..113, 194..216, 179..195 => 0.01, 286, 266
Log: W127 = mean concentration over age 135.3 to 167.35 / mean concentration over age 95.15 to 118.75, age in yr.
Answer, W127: 1.0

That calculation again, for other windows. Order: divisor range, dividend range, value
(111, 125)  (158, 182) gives 1.16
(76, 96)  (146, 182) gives 0.95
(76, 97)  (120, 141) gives 0.82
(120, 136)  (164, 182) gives 1.21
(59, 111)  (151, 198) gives 0.94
